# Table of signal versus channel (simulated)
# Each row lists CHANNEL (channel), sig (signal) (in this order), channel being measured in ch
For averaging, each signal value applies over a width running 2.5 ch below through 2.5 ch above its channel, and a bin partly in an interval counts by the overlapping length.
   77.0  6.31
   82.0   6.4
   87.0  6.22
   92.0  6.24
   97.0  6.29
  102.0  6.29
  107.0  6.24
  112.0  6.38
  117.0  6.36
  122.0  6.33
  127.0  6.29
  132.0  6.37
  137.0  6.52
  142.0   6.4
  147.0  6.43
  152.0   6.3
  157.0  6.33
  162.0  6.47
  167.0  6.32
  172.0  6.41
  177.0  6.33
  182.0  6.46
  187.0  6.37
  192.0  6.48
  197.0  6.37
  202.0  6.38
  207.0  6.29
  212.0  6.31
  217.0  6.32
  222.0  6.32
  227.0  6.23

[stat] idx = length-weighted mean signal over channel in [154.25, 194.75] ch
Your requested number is 6.4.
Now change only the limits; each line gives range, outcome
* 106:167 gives 6.37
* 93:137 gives 6.33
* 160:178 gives 6.38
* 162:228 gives 6.36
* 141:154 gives 6.38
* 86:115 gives 6.28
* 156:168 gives 6.39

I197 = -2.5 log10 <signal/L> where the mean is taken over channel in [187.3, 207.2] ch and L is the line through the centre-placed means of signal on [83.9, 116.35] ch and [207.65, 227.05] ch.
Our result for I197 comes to -0.015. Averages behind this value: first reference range 6.28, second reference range 6.3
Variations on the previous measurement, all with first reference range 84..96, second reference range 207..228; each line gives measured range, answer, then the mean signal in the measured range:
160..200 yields -0.02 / 6.4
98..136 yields -0.01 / 6.33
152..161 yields -0.01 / 6.34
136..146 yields -0.03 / 6.45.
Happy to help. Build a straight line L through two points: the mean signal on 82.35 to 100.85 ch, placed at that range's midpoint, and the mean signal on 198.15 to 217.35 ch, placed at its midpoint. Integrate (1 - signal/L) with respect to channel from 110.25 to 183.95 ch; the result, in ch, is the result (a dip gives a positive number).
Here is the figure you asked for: -0.9 ch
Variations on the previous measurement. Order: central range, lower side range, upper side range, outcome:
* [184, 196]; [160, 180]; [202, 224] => -0.1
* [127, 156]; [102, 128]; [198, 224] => -0.3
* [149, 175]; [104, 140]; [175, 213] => 0.0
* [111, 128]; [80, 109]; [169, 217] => -0.1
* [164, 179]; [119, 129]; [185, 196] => 0.1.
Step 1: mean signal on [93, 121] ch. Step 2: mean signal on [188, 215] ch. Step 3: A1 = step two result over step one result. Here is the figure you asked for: 1.01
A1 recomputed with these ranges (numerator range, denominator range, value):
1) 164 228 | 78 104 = 1.01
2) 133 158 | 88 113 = 1.02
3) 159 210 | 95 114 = 1.01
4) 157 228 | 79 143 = 1.01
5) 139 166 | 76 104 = 1.01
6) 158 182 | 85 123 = 1.01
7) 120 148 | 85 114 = 1.02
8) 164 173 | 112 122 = 1.00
